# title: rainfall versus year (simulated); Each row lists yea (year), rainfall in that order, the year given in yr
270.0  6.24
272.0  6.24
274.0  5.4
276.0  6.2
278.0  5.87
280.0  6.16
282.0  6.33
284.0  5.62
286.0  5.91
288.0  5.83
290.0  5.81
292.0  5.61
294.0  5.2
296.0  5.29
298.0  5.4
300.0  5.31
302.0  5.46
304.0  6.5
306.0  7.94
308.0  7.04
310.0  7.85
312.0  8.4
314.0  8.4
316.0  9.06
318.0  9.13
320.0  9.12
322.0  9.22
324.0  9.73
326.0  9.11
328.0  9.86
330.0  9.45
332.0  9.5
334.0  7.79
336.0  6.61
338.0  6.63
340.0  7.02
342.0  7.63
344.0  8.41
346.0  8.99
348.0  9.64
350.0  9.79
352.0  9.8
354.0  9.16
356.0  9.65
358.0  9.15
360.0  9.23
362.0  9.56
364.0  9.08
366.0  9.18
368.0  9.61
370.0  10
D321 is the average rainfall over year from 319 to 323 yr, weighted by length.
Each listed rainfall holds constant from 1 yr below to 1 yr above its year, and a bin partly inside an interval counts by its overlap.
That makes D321 9.17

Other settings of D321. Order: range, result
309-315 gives 8.22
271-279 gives 5.93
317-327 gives 9.26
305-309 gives 7.49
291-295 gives 5.41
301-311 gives 6.96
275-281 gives 6.08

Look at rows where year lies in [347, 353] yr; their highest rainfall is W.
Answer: 9.8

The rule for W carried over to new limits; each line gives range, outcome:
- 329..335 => 9.5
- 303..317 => 9.06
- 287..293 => 5.83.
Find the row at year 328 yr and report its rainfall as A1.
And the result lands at 9.86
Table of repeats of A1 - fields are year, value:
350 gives 9.79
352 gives 9.8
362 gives 9.56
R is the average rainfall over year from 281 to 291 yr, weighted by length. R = 5.9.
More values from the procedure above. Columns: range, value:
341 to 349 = 8.67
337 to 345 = 7.42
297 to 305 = 5.67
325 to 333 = 9.48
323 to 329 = 9.57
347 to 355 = 9.6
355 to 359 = 9.4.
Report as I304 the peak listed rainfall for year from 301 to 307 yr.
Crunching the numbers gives 7.94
